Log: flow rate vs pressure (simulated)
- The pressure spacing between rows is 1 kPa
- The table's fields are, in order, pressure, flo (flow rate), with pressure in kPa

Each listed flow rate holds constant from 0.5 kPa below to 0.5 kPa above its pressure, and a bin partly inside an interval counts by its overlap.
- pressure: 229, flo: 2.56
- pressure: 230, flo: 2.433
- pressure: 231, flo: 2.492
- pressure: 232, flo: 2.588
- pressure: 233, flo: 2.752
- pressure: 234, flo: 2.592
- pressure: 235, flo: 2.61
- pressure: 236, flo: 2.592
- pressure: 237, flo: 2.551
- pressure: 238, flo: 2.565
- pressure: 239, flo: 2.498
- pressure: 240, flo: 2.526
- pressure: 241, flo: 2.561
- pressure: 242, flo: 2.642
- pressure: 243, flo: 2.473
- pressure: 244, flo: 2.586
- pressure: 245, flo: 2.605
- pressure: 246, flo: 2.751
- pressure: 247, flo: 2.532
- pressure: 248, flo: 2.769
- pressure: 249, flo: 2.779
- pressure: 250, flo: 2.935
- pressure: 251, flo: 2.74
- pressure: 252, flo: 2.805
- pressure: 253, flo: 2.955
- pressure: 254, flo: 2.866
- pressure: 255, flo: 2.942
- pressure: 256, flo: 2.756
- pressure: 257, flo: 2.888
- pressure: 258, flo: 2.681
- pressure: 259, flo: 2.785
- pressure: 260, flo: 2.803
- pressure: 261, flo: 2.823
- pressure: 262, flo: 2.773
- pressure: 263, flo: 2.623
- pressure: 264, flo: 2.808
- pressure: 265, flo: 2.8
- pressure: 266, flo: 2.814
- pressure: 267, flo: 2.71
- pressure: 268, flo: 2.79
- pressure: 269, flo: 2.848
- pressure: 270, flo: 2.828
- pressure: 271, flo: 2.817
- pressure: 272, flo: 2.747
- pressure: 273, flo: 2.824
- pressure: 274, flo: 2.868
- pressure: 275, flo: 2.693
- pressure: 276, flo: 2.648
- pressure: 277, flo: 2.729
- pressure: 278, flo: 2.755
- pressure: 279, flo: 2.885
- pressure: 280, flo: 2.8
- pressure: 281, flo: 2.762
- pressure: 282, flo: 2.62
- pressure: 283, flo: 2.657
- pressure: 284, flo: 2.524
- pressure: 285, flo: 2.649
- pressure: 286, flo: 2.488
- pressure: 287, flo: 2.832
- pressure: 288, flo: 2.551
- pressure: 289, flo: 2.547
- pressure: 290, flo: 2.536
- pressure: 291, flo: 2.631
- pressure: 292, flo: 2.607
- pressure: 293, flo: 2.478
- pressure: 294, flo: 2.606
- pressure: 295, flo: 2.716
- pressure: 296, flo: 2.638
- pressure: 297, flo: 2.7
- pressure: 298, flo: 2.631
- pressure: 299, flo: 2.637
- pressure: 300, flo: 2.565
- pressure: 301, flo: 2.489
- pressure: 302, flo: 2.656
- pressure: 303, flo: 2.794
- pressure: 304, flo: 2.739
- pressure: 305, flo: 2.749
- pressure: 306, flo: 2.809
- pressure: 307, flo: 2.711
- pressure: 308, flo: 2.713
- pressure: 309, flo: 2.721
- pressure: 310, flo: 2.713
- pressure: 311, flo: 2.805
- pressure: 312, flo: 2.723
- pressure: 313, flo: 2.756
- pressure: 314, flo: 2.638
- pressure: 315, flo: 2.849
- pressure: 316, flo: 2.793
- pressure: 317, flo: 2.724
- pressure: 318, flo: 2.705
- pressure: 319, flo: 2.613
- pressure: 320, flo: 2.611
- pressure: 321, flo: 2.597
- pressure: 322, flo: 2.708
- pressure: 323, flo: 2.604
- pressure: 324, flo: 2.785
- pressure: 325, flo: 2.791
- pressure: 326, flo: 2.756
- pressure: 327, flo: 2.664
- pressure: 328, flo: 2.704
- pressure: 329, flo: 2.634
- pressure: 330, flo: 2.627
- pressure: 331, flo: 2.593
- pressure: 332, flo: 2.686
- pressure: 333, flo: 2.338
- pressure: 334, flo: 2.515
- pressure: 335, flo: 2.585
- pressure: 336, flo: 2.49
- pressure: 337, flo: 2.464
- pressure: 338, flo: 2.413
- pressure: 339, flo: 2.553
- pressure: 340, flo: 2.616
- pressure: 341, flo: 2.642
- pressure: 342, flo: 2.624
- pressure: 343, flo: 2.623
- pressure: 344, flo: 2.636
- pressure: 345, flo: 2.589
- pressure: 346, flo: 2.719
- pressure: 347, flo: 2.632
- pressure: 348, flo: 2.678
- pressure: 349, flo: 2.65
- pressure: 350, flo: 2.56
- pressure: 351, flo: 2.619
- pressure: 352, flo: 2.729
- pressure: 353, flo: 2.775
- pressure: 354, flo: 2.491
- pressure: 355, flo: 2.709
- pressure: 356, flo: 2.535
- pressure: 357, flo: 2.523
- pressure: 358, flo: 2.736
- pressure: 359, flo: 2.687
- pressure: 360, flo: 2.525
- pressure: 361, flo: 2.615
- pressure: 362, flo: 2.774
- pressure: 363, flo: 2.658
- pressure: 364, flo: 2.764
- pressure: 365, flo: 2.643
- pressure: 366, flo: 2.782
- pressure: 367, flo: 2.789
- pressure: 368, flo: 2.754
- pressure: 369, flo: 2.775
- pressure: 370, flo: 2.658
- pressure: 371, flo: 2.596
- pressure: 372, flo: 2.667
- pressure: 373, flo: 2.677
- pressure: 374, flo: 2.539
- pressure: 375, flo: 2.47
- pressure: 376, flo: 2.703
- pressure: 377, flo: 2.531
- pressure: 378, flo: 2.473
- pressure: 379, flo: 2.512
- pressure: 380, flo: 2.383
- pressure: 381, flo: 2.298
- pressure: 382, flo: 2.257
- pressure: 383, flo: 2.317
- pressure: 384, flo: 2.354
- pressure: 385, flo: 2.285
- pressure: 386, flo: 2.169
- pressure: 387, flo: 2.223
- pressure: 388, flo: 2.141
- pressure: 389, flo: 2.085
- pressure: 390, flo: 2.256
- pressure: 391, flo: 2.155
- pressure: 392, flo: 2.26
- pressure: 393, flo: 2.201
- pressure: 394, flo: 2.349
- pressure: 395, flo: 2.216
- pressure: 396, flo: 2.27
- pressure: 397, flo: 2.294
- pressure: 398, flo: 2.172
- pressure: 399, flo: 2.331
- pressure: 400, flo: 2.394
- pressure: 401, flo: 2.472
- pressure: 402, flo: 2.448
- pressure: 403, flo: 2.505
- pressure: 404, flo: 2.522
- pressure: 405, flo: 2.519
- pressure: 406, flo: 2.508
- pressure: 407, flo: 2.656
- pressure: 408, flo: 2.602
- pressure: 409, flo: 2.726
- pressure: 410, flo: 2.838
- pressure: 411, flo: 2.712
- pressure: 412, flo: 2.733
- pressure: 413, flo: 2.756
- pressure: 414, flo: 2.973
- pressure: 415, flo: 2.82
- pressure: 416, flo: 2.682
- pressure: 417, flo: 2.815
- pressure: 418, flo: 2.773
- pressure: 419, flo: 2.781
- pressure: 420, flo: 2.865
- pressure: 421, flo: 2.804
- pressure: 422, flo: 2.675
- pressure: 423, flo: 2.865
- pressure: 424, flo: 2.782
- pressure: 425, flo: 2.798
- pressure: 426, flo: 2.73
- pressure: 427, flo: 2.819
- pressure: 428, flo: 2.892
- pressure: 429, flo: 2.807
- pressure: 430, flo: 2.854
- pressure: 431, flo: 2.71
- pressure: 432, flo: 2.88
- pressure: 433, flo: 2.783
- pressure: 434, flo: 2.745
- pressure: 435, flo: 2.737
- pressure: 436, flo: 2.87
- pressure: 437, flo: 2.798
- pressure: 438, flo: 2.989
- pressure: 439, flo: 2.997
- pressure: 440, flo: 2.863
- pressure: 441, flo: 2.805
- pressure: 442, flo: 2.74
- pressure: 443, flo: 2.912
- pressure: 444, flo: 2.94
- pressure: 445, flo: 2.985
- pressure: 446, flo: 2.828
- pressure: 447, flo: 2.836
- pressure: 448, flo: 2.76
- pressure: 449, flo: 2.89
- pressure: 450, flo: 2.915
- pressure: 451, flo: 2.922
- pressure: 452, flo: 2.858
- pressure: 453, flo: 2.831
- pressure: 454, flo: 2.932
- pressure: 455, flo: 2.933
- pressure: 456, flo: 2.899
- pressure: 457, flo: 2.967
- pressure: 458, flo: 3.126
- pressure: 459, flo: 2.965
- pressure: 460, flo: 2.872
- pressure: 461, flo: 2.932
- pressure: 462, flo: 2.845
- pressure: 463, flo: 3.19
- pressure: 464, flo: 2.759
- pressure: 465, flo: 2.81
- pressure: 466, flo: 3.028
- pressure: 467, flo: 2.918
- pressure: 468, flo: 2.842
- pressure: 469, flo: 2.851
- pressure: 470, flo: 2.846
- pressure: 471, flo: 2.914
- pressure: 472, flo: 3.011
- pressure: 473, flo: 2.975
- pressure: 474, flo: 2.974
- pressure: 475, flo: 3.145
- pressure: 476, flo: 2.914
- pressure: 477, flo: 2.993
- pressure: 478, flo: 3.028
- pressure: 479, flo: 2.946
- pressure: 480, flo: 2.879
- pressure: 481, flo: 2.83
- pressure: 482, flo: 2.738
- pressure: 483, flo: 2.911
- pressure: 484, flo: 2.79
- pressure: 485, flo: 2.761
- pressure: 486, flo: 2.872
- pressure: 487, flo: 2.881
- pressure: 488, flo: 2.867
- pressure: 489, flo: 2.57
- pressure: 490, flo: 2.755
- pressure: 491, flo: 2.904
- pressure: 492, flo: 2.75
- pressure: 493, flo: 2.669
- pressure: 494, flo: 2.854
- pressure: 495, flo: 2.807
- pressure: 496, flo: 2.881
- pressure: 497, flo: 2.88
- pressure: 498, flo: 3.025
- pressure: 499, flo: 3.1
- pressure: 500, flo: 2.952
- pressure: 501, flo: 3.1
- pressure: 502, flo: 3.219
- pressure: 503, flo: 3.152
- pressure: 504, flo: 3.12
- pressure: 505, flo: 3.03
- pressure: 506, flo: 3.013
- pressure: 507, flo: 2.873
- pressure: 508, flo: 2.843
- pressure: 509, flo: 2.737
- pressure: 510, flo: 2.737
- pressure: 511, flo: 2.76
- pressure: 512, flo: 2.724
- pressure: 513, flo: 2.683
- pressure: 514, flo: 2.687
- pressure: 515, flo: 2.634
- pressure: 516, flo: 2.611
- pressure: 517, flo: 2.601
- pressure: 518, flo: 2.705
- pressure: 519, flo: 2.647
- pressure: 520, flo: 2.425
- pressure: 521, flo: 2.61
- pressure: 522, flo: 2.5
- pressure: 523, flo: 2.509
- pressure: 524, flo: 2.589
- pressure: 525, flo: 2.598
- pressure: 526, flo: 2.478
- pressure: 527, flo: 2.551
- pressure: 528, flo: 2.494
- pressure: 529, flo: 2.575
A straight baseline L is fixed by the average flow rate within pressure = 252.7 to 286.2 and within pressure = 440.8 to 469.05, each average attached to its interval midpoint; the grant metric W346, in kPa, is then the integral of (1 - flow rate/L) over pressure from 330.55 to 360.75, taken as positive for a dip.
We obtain 2.4 kPa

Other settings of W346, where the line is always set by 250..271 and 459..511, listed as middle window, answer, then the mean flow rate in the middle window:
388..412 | 3.8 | 2.41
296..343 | 2.9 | 2.66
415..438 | 0.7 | 2.8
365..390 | 3.3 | 2.48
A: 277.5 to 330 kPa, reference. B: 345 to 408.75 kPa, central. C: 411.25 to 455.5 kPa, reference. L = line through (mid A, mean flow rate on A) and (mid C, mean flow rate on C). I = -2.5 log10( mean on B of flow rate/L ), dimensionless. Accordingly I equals 0.108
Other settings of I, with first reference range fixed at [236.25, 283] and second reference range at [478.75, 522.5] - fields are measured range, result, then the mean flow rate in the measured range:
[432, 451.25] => -0.023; 2.86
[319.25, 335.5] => 0.049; 2.64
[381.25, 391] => 0.239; 2.23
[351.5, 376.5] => 0.044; 2.66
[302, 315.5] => 0.004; 2.74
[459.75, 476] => -0.047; 2.93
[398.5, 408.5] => 0.119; 2.5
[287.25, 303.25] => 0.055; 2.61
